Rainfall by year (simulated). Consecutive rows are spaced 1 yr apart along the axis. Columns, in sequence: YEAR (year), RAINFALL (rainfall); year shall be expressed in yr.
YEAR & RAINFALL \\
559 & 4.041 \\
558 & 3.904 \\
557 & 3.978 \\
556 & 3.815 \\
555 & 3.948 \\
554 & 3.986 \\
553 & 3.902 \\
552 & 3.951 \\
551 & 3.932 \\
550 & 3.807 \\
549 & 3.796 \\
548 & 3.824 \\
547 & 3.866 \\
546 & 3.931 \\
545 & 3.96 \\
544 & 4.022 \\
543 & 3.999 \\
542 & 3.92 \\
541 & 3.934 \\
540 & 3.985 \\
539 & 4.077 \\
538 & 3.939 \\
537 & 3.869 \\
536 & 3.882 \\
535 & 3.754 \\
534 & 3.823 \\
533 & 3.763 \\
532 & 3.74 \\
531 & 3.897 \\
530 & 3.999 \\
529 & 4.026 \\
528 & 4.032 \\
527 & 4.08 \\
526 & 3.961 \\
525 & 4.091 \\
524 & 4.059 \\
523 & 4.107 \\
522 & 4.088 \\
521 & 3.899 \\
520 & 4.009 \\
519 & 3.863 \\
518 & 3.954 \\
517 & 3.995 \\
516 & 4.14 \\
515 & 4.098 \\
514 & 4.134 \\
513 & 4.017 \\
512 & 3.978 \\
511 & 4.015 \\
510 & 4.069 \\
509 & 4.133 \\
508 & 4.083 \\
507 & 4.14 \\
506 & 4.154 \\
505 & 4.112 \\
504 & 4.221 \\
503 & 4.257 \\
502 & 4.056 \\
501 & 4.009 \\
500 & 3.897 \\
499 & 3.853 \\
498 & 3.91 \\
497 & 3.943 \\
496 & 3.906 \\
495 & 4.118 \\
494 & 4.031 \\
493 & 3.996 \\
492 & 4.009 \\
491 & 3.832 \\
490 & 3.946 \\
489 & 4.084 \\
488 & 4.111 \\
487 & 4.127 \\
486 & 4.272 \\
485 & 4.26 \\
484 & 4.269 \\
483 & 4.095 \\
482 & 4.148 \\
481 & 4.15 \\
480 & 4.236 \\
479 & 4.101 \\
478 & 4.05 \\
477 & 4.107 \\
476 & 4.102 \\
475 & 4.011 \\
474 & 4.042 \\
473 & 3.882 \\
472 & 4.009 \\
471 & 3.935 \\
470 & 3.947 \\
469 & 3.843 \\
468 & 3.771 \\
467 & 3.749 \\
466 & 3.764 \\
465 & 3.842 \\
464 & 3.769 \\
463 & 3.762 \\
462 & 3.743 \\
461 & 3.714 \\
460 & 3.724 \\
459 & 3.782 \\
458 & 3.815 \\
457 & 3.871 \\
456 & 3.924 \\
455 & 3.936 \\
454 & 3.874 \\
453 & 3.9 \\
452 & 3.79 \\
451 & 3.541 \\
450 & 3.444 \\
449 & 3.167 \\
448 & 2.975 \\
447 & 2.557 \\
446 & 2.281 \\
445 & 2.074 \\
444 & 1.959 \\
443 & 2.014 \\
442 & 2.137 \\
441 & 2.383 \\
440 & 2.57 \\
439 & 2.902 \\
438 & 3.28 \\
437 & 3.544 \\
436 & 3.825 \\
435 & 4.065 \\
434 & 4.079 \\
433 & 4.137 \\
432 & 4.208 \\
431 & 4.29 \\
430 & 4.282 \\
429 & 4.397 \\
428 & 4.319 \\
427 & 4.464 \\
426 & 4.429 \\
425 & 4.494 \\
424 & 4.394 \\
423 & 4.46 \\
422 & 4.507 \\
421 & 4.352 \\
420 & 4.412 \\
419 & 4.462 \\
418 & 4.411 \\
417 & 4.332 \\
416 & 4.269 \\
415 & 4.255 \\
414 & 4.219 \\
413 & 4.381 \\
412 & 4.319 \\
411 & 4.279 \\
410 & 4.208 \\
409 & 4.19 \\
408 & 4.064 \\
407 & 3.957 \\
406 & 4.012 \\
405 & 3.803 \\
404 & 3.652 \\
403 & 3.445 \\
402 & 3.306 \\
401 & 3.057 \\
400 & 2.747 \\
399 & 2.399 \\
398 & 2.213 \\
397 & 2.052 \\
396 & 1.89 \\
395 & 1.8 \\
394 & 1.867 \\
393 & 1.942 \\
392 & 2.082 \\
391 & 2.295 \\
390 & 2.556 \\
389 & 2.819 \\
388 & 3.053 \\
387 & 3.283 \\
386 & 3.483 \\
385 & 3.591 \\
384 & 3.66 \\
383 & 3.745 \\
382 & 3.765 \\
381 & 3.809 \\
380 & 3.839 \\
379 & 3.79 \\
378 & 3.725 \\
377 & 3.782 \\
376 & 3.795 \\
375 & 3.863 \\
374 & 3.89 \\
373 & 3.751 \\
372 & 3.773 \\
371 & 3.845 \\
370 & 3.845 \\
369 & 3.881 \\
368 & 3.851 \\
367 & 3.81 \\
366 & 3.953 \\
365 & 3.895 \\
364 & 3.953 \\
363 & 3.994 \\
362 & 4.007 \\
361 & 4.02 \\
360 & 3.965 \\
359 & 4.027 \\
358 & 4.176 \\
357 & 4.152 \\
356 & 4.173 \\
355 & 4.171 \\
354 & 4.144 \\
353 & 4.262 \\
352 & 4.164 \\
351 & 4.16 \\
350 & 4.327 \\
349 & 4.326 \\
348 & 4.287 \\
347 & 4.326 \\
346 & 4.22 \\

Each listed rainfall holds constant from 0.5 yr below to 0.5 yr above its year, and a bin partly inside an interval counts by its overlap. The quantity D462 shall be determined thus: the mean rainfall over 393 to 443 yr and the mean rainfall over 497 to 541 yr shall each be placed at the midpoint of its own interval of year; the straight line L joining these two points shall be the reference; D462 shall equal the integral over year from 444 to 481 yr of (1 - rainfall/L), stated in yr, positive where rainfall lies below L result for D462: 1.4 yr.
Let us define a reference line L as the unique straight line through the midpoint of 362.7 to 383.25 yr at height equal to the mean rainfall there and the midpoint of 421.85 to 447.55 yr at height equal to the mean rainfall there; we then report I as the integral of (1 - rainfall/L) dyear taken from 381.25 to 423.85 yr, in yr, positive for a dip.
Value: 2.3 yr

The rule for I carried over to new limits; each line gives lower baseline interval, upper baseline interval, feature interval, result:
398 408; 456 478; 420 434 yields -3.20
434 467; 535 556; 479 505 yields -3.52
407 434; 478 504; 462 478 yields 0.92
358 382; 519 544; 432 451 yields 4.36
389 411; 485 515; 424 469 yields -1.47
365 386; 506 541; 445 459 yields 1.68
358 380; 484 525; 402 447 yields 1.59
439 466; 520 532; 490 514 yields -1.72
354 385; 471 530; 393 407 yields 4.04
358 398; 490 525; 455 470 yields 0.05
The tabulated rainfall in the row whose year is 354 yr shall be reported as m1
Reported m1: 4.144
